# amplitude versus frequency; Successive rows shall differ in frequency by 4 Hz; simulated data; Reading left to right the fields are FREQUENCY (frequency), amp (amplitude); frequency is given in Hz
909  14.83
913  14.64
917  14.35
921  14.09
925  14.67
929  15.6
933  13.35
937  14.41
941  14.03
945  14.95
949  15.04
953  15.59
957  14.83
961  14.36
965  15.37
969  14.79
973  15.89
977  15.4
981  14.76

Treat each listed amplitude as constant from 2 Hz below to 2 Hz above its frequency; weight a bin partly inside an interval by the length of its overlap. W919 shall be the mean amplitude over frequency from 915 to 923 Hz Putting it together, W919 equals 14.2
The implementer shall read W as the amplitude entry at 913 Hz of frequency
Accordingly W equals 14.64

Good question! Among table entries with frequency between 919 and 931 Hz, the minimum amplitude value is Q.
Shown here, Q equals 14.09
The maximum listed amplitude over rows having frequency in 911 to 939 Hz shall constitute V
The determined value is 15.6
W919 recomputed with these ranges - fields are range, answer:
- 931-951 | 14.4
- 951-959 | 15.2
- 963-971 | 15.1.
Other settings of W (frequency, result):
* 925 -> 14.67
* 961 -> 14.36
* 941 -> 14.03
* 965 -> 15.37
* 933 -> 13.35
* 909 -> 14.83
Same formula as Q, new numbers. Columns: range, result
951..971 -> 14.36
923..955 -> 13.35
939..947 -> 14.03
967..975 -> 14.79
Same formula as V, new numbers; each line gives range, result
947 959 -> 15.59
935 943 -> 14.41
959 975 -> 15.89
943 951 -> 15.04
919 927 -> 14.67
